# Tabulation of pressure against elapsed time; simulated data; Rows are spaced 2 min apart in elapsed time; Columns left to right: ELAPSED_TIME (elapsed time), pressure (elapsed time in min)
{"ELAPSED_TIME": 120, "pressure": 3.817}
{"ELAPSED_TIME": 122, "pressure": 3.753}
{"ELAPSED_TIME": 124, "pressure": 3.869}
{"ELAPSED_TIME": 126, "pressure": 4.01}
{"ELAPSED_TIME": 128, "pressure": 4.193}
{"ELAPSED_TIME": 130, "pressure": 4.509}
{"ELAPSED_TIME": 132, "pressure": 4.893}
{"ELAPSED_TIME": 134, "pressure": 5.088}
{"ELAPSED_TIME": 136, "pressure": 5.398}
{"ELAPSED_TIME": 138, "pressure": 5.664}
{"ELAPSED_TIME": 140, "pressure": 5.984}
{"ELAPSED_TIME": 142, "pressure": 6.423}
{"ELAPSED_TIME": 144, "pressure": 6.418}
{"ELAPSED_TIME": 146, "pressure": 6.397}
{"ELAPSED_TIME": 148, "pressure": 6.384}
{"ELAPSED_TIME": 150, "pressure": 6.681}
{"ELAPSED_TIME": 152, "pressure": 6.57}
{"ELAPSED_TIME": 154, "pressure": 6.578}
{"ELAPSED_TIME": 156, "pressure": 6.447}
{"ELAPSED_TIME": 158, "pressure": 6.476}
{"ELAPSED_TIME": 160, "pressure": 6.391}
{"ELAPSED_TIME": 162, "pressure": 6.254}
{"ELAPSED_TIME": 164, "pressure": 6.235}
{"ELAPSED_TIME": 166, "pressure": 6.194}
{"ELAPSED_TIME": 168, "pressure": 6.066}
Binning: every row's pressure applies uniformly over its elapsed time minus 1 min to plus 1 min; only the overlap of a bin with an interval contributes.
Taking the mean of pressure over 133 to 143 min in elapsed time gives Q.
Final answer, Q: 5.71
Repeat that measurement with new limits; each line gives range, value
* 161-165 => 6.24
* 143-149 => 6.4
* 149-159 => 6.55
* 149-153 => 6.63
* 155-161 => 6.44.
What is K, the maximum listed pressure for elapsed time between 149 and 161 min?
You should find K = 6.681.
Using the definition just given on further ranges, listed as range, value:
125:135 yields 5.088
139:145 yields 6.423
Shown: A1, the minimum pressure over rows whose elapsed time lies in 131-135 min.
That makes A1 4.893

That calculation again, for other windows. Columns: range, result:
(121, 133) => 3.753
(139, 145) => 5.984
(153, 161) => 6.391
